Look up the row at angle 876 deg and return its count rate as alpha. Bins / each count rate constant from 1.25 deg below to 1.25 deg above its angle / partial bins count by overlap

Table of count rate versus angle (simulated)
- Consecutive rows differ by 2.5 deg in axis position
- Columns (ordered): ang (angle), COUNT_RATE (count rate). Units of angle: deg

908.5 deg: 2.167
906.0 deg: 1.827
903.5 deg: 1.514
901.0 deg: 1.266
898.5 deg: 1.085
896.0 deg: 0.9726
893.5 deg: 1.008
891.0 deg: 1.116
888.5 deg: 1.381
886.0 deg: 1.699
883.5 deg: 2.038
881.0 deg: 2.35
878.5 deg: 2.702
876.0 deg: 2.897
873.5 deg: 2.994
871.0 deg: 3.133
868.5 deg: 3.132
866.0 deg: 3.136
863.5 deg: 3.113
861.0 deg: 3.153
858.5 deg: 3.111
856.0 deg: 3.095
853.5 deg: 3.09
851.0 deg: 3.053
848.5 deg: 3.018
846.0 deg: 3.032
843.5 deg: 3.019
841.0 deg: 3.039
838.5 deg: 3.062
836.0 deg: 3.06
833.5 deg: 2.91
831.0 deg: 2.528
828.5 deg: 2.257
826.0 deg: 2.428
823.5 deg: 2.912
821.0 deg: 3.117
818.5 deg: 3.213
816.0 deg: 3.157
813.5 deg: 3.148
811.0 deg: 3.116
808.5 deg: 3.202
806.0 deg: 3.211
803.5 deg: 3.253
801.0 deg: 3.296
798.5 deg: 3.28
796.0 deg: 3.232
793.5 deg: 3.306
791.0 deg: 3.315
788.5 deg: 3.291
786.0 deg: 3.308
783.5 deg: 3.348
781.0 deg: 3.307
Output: 2.897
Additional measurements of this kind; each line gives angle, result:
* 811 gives 3.116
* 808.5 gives 3.202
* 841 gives 3.039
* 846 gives 3.032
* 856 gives 3.095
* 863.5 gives 3.113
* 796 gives 3.232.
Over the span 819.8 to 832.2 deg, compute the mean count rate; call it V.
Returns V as 2.65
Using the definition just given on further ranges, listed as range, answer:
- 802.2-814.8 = 3.19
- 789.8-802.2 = 3.29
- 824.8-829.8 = 2.34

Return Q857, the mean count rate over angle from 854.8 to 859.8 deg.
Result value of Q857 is 3.1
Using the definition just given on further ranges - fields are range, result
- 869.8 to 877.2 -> 3.01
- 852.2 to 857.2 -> 3.09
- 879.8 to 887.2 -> 2.03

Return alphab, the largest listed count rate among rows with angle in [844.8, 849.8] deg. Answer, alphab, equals 3.032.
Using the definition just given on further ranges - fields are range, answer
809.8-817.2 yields 3.157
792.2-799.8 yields 3.306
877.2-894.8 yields 2.702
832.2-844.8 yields 3.062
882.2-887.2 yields 2.038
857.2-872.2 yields 3.153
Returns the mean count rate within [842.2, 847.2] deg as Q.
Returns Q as 3.03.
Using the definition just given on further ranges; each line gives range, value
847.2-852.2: 3.04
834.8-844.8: 3.04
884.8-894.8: 1.3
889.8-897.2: 1.03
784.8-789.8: 3.3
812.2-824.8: 3.11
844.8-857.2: 3.06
